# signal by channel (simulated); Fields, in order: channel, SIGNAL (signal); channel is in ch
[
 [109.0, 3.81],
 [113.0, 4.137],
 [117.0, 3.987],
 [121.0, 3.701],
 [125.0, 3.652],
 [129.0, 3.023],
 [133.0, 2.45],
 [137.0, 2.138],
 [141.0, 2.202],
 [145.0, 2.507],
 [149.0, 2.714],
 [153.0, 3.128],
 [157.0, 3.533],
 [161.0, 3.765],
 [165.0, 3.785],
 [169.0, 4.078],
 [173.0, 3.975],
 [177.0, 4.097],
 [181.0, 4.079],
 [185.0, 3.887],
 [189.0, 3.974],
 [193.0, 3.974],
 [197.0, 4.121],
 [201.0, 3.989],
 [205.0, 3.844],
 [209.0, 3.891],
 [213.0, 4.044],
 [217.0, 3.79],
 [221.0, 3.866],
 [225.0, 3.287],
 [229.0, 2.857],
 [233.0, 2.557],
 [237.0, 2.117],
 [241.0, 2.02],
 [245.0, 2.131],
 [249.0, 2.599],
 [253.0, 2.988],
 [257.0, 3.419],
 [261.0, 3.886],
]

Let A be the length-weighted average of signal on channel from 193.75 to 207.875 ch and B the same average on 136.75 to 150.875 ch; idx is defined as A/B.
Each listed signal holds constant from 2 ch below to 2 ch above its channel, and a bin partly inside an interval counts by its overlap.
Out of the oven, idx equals 1.64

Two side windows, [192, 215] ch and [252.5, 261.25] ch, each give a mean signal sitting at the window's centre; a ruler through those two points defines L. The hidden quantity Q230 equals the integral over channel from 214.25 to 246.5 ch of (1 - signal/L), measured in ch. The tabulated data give 7.4 ch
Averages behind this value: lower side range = 3.98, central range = 2.87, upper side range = 3.42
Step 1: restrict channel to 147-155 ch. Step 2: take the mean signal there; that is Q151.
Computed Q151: 2.92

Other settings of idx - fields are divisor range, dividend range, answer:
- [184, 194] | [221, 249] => 0.66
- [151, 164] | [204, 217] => 1.12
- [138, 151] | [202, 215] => 1.61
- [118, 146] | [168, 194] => 1.40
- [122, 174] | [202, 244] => 1.02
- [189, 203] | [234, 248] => 0.54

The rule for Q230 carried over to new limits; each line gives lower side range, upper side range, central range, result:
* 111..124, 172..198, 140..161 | 5.5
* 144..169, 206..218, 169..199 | -3.3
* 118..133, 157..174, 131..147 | 5.5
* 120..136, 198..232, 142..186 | -2.7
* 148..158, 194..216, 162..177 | -2.5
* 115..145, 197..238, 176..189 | -2.8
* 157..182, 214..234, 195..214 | -2.3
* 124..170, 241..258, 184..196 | -4.5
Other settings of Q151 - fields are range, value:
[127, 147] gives 2.46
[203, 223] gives 3.89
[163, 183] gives 4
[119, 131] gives 3.46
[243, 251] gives 2.37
